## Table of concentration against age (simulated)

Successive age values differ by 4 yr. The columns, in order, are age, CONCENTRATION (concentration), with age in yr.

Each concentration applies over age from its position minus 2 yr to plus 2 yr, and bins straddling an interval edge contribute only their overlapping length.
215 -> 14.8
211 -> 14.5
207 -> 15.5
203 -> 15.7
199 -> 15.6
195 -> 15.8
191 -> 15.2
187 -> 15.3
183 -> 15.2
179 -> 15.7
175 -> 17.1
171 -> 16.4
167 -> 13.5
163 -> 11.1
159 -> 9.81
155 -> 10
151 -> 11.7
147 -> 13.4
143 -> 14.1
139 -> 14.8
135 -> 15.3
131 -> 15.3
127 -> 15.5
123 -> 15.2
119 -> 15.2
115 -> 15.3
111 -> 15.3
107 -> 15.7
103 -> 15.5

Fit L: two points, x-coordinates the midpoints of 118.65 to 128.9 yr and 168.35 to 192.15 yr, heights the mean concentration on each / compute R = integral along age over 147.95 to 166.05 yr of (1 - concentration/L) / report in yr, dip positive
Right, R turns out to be 5.4 yr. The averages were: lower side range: 15.3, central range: 11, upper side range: 15.8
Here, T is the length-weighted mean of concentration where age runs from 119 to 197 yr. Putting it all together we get 14.3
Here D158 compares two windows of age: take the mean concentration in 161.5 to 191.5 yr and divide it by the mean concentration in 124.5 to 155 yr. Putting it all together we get 1.07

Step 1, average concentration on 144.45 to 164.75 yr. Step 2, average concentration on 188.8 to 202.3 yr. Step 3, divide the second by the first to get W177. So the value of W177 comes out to 1.4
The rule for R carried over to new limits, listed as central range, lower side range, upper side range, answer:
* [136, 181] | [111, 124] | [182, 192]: 5.3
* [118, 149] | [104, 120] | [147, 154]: -3.2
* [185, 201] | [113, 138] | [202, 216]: -0.4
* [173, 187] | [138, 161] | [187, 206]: -1.5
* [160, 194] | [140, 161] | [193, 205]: -1.9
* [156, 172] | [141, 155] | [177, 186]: 2.0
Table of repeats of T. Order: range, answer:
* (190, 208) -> 15.6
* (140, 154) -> 13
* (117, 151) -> 14.7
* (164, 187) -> 15.4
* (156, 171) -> 12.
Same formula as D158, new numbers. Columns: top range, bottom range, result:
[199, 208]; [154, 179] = 1.17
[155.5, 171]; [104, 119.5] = 0.78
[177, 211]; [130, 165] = 1.21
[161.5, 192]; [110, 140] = 0.98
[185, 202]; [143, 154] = 1.23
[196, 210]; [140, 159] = 1.28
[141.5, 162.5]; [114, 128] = 0.77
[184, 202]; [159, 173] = 1.18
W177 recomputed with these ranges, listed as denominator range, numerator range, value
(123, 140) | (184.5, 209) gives 1.02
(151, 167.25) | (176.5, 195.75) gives 1.42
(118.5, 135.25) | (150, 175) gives 0.82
